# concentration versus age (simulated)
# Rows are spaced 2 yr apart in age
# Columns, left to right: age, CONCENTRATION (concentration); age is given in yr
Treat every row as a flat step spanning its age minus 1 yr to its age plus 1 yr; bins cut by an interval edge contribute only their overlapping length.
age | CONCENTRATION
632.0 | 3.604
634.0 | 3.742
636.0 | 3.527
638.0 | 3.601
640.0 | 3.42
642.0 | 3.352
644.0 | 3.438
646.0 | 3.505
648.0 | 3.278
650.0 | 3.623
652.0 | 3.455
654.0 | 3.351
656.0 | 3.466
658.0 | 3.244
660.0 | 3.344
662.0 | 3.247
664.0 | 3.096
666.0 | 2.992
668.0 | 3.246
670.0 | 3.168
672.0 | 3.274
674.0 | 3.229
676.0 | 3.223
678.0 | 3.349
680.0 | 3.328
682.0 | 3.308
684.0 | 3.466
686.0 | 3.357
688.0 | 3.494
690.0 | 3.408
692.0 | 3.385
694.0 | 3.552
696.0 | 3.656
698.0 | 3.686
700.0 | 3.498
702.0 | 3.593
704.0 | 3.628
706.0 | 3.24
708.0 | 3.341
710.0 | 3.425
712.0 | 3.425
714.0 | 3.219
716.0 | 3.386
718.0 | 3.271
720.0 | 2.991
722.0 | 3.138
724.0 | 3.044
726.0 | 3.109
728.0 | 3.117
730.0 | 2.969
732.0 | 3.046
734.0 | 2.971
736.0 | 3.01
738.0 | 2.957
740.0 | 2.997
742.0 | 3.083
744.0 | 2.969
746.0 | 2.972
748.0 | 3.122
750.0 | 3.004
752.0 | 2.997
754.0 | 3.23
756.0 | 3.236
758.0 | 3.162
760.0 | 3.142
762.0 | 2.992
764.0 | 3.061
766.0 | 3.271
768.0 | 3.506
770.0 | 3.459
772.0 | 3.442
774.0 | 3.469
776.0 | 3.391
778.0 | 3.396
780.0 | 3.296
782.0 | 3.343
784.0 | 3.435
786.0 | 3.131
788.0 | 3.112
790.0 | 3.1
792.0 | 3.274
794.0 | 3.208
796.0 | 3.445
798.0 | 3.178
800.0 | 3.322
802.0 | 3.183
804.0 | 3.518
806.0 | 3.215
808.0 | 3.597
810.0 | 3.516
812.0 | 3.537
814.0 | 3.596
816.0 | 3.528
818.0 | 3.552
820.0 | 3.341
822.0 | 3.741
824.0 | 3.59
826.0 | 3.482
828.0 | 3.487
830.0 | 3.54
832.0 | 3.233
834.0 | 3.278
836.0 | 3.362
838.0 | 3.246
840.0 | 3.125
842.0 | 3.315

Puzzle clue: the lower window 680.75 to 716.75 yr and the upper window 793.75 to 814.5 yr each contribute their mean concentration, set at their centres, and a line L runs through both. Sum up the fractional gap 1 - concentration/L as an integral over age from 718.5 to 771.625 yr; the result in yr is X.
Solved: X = 5.0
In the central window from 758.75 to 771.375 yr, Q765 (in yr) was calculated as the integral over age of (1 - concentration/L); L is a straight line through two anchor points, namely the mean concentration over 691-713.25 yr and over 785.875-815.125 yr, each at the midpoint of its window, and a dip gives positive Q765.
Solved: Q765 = 0.6 yr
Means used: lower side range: 3.49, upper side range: 3.34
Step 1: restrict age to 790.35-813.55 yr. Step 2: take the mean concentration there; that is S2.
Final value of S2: 3.36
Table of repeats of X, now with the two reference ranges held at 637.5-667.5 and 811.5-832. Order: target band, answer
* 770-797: 1.31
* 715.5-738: 2.27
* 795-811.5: 0.61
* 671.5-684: 0.30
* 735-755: 2.40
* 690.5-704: -0.64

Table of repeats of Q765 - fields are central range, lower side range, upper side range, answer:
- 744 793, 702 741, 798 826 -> 1.6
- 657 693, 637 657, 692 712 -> 2.0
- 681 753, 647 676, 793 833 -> 2.0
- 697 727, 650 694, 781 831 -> 0.1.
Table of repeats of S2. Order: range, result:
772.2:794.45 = 3.29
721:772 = 3.11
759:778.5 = 3.31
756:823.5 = 3.35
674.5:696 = 3.4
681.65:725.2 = 3.39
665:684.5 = 3.25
